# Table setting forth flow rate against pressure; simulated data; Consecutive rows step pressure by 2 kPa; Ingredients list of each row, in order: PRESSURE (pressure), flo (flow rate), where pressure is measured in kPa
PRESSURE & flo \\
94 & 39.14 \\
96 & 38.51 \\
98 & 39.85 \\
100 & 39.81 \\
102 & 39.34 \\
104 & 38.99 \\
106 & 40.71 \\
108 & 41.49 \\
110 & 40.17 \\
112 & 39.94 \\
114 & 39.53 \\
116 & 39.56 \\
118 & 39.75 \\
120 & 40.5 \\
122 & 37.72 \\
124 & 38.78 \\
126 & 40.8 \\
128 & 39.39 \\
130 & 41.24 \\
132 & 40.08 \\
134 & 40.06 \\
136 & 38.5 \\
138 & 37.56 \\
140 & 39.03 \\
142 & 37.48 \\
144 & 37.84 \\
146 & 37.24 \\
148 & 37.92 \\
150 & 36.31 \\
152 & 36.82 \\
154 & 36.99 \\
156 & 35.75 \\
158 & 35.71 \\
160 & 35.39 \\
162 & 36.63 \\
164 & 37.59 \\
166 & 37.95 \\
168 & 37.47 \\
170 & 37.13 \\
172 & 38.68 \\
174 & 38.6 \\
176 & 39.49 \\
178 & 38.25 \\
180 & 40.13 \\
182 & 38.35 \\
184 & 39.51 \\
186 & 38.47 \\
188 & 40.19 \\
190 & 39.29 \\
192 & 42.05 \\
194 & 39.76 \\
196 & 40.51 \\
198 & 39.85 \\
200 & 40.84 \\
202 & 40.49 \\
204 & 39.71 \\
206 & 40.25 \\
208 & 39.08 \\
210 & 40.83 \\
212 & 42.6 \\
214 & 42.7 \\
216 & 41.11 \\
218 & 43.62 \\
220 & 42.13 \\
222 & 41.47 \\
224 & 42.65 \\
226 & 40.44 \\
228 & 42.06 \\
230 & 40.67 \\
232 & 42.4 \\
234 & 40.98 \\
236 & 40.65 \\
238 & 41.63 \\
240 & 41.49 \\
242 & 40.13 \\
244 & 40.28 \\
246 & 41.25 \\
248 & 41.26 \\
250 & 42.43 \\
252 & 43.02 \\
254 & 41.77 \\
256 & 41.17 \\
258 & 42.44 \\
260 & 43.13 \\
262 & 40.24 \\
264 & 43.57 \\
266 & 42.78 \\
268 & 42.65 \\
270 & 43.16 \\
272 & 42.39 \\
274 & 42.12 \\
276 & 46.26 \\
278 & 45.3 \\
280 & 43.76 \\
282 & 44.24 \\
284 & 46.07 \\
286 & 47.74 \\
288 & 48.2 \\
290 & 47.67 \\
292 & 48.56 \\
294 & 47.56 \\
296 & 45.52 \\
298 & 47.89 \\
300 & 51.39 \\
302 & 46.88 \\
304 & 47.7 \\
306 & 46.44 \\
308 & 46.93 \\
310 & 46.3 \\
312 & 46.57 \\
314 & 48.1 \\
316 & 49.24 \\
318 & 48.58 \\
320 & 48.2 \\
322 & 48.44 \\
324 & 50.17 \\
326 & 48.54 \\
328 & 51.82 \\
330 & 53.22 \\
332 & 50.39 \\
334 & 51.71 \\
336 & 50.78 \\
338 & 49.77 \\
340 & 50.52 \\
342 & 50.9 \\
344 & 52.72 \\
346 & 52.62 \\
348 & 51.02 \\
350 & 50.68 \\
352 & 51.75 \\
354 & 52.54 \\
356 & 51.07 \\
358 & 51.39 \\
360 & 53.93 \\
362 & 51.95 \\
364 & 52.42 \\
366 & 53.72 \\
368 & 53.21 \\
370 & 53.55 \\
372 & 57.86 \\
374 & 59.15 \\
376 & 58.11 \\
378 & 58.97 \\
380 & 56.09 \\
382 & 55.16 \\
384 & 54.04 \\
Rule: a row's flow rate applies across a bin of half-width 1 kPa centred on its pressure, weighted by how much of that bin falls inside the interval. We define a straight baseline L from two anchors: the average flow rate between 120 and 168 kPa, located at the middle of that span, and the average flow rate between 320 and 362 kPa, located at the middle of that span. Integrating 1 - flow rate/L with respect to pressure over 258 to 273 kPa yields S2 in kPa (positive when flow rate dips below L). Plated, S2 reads 1.15 kPa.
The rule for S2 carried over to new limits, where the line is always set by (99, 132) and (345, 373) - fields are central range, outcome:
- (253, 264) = 1.27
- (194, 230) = 3.05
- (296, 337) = 1.29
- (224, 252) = 3.02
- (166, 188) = 2.27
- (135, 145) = 0.75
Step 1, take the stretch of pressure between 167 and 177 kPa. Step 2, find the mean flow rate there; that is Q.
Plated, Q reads 38.3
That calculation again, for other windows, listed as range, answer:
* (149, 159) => 36.3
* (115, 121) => 39.9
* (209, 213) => 41.7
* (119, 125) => 39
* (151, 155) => 36.9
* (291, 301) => 48.2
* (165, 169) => 37.7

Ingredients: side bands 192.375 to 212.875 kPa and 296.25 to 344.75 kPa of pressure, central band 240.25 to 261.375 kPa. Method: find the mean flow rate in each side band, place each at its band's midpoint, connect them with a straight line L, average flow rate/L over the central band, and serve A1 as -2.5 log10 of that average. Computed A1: 0.06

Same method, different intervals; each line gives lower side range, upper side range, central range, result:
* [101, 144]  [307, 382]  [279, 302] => 0.04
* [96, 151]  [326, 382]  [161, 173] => 0.12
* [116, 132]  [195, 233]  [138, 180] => 0.08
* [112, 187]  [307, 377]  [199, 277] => 0.06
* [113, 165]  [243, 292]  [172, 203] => 0.02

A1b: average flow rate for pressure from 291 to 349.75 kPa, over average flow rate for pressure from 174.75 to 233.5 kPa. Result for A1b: 1.2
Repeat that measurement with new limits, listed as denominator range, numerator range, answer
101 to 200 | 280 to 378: 1.30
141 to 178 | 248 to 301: 1.20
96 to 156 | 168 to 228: 1.03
